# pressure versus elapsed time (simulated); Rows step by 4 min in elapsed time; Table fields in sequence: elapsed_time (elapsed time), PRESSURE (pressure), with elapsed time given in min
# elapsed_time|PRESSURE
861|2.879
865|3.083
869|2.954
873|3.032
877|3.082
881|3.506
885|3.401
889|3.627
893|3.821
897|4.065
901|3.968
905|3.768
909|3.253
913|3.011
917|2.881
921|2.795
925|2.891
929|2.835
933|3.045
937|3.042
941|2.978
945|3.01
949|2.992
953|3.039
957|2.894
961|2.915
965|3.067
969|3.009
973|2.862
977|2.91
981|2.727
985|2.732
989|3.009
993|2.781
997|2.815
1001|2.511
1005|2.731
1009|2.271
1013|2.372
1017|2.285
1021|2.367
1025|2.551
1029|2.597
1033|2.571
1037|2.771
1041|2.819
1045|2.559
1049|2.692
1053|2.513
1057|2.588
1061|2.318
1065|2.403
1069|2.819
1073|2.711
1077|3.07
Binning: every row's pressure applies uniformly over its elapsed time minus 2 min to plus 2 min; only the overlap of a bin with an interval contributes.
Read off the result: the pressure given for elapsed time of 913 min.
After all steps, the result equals 3.011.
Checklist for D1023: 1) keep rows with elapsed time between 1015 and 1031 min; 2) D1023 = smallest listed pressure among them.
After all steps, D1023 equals 2.285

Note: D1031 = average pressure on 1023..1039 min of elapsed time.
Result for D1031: 2.62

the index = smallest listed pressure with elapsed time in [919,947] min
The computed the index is 2.795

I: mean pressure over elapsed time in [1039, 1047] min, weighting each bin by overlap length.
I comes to 2.69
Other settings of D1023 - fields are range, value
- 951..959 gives 2.894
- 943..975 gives 2.862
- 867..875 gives 2.954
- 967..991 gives 2.727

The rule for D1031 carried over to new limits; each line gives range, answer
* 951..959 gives 2.97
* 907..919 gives 3.05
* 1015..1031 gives 2.45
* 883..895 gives 3.62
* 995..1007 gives 2.69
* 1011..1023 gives 2.34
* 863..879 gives 3.04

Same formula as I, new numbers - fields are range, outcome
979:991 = 2.82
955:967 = 2.96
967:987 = 2.85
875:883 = 3.29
